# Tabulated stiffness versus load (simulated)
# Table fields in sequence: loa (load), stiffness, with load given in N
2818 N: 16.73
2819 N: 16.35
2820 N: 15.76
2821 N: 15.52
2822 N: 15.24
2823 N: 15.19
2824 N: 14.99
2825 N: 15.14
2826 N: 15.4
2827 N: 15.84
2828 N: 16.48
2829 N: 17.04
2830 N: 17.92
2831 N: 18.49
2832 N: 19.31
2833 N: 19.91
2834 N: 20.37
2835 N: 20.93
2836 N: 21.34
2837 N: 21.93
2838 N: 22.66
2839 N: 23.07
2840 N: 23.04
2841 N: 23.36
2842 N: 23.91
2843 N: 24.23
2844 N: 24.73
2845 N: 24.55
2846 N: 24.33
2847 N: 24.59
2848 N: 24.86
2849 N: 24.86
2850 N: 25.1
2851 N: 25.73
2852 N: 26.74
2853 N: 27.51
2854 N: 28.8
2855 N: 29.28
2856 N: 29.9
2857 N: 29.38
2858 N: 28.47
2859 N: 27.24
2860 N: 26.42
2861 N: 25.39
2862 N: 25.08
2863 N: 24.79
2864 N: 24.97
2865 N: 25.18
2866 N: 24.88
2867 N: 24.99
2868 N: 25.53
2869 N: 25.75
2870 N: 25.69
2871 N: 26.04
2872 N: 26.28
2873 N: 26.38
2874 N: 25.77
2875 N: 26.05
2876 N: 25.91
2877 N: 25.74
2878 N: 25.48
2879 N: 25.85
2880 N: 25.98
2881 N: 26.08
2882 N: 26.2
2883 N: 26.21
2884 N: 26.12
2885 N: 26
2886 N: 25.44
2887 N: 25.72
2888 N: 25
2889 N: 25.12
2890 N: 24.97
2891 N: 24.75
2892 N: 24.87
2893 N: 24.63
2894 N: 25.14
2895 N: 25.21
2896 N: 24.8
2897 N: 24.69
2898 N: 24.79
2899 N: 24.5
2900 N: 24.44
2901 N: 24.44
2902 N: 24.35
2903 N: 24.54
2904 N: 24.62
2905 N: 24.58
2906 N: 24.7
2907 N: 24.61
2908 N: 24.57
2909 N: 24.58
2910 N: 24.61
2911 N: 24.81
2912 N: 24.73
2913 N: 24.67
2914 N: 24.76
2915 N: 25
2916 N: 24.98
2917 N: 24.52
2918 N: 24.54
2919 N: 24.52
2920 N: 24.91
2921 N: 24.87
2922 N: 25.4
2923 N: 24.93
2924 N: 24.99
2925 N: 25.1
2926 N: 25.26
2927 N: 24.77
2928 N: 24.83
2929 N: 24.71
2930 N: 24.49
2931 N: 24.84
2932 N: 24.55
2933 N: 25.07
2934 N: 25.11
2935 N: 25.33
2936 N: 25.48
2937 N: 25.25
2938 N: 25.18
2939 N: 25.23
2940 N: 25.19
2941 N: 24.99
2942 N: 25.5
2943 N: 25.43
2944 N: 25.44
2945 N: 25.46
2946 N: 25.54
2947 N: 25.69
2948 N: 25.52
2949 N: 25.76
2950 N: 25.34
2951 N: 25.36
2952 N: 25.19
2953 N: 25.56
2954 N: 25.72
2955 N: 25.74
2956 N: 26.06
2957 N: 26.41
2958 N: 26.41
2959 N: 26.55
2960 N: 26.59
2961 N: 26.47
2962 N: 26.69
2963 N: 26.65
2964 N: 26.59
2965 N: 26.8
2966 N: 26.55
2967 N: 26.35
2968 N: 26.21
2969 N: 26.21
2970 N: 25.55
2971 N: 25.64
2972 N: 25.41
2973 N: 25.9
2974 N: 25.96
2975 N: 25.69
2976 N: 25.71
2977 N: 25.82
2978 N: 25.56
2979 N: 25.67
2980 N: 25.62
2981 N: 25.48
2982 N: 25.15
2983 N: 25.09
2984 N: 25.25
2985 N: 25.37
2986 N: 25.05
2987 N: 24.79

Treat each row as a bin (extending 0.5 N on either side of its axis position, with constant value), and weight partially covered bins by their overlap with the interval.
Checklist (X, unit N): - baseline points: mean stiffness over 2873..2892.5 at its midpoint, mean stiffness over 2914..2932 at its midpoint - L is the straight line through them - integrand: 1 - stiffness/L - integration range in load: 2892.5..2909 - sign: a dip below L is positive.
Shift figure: 0.4 N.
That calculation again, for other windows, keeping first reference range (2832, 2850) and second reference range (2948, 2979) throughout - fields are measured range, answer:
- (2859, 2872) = -1.0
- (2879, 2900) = -0.9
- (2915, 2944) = 0.2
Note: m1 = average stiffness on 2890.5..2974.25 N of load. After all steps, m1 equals 25.3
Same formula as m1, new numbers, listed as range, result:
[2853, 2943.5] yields 25.4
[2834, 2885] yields 25.4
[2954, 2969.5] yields 26.4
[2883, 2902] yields 25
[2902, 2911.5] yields 24.6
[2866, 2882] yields 25.8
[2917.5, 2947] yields 25.1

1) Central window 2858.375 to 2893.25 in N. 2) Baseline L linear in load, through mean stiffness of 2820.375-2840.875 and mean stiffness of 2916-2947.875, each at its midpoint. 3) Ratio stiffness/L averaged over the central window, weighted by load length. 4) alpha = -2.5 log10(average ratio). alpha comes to -0.19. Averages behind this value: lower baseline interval 18.6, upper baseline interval 25.1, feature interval 25.6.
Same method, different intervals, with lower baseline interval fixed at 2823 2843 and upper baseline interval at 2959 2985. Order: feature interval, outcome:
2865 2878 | -0.20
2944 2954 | -0.03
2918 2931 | -0.05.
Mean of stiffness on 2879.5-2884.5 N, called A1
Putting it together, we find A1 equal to 26.1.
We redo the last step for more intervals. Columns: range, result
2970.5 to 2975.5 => 25.7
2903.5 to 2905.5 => 24.6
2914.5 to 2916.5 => 25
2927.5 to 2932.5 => 24.7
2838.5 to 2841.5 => 23.2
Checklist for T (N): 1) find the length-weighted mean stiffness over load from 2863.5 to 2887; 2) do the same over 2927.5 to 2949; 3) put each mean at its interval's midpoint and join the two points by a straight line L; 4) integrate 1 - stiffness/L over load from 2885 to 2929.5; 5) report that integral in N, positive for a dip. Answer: 1.1 N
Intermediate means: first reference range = 25.8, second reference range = 25.2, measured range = 24.8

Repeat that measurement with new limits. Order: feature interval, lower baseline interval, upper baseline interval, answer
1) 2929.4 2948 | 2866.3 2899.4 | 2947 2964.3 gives 0.5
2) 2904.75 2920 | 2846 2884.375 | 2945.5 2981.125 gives 0.8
